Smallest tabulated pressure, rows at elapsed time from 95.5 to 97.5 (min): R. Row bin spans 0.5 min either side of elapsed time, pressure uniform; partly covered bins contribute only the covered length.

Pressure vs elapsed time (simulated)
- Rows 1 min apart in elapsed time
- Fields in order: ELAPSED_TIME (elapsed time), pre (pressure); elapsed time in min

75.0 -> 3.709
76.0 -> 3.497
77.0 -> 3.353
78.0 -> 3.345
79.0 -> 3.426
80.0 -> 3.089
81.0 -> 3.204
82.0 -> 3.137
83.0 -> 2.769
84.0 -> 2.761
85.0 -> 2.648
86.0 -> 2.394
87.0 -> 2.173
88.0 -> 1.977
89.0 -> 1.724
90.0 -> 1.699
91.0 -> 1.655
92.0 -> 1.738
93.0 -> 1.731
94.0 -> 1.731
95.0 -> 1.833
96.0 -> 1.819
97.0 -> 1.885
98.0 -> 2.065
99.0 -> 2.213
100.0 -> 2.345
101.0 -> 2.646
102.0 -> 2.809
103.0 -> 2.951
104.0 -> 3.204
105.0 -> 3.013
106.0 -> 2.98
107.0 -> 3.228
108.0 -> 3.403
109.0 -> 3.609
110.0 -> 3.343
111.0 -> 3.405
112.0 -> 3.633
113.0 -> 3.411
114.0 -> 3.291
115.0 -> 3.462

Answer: 1.819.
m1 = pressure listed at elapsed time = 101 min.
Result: 2.646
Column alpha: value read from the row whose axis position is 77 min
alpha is 3.353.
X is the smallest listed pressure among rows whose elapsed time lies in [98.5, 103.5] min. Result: 2.213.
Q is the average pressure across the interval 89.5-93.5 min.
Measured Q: 1.71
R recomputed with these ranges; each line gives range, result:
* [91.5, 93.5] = 1.731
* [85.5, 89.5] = 1.724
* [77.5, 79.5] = 3.345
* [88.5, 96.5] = 1.655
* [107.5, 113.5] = 3.343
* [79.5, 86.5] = 2.394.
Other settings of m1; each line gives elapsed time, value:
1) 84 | 2.761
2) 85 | 2.648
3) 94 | 1.731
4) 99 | 2.213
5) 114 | 3.291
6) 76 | 3.497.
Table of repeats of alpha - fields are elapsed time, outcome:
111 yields 3.405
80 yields 3.089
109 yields 3.609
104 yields 3.204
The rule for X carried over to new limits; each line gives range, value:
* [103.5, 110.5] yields 2.98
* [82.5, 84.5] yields 2.761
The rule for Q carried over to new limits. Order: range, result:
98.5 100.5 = 2.28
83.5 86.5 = 2.6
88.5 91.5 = 1.69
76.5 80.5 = 3.3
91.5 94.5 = 1.73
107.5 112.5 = 3.48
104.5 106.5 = 3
